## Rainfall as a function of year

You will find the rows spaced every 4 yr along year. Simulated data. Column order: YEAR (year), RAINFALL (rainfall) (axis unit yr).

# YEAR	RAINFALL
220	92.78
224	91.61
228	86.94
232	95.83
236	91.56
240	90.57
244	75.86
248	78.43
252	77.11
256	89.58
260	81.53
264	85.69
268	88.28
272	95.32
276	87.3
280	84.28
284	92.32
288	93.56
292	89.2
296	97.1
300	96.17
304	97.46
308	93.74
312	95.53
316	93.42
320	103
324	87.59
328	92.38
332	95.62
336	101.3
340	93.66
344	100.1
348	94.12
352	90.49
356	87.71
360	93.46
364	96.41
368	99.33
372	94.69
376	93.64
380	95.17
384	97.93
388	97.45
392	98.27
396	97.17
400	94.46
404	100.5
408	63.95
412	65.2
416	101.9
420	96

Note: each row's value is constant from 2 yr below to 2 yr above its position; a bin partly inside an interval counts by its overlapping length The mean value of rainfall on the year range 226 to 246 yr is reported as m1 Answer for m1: 88.2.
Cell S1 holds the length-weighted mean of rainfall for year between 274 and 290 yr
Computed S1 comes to 89.4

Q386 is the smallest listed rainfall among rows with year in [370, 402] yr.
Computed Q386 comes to 93.64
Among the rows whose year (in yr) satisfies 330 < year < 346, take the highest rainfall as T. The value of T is 101.3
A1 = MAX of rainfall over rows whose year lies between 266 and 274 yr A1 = 95.32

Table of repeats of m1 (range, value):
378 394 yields 97.2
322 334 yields 91.9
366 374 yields 97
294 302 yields 96.6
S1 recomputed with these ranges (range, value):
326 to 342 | 95.7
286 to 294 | 91.4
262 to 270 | 87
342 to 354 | 94.9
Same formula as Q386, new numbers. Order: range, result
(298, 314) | 93.74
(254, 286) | 81.53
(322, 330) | 87.59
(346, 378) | 87.71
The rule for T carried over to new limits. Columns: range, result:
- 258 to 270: 88.28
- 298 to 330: 103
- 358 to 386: 99.33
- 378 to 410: 100.5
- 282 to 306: 97.46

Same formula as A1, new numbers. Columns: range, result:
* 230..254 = 95.83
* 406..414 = 65.2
